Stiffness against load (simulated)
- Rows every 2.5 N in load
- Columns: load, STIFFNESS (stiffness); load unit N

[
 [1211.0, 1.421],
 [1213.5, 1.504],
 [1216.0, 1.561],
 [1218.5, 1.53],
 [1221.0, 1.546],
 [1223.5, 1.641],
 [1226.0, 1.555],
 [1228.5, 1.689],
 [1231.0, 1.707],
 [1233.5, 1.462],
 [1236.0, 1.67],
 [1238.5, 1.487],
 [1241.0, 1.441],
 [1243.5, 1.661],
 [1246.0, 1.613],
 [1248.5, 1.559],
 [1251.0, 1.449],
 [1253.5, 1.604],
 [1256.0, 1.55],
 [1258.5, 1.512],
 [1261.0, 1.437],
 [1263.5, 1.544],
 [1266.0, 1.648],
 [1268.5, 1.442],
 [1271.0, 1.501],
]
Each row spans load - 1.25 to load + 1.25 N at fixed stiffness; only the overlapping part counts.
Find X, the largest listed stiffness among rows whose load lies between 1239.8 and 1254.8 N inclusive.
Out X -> 1.661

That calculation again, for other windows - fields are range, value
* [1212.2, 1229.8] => 1.689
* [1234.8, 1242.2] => 1.67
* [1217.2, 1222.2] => 1.546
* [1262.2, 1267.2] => 1.648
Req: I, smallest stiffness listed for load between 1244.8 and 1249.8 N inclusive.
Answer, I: 1.559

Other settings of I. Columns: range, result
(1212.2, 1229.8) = 1.504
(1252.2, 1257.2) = 1.55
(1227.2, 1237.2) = 1.462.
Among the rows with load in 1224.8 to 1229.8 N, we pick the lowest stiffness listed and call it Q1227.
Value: 1.555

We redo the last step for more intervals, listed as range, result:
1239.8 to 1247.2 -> 1.441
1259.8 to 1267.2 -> 1.437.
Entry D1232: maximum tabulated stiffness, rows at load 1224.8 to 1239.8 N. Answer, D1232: 1.707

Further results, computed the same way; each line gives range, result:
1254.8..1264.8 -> 1.55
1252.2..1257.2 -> 1.604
